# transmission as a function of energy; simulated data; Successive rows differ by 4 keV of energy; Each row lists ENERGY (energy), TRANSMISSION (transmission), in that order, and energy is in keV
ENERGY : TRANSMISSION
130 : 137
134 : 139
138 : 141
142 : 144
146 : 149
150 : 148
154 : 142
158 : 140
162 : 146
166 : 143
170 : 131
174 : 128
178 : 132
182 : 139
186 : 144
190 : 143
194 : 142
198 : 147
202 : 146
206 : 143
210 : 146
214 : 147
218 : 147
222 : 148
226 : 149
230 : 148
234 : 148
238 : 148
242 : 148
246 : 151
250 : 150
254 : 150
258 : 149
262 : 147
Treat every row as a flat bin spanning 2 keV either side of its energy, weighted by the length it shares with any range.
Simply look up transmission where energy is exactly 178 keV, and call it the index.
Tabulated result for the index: 132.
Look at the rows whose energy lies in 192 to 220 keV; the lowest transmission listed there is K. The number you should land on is 142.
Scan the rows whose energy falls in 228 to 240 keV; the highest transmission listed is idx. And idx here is 148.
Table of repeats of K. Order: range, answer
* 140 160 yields 140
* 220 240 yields 148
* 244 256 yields 150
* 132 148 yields 139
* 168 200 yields 128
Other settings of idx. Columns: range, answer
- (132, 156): 149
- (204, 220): 147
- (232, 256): 151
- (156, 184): 146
